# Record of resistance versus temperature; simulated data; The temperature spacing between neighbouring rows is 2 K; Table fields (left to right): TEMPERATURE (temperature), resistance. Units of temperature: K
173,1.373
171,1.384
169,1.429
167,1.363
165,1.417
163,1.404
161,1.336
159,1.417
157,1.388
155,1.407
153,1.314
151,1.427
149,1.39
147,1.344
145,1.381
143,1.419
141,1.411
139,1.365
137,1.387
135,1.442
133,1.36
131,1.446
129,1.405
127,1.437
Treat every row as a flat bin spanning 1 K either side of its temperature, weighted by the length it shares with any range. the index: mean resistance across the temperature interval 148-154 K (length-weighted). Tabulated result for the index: 1.38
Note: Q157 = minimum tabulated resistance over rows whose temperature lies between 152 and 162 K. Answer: 1.314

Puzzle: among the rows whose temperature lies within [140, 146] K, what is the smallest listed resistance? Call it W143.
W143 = 1.381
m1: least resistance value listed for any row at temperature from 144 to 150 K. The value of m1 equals 1.344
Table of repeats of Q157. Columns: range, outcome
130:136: 1.36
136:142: 1.365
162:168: 1.363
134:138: 1.387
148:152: 1.39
